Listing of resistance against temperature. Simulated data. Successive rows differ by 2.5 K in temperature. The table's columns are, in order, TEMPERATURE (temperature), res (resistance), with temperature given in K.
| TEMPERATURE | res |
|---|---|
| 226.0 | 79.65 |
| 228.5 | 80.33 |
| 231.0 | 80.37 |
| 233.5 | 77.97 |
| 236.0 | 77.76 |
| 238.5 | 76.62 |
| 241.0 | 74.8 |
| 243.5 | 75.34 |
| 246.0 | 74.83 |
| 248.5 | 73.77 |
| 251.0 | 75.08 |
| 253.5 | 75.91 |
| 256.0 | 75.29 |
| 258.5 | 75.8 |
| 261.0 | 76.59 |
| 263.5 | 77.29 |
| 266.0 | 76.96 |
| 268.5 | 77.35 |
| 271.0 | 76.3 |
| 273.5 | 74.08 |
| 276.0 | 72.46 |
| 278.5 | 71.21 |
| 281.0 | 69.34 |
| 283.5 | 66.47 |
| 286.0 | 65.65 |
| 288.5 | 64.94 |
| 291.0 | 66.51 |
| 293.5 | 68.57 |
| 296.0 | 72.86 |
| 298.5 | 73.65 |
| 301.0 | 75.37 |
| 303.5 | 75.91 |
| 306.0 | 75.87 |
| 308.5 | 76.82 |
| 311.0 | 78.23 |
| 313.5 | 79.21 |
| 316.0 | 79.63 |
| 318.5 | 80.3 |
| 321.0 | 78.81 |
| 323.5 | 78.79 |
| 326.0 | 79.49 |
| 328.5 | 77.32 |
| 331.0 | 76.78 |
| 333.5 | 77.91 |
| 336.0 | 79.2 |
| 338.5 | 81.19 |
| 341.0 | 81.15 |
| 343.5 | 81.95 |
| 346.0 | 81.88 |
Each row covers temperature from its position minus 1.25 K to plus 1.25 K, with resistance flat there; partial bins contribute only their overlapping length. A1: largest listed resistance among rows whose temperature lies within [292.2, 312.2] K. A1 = 78.23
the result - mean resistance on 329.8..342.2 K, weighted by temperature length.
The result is 79.2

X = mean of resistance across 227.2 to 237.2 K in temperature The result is 79.1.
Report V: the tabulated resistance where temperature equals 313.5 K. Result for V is 79.21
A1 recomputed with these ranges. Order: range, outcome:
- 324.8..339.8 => 81.19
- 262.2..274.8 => 77.35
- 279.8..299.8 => 73.65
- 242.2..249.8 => 75.34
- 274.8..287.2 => 72.46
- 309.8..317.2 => 79.63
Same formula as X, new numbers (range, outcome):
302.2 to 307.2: 75.9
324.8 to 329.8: 78.4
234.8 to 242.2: 76.4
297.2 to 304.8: 75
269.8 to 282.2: 72.7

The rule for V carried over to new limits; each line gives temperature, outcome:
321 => 78.81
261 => 76.59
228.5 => 80.33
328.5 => 77.32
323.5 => 78.79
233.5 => 77.97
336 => 79.2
